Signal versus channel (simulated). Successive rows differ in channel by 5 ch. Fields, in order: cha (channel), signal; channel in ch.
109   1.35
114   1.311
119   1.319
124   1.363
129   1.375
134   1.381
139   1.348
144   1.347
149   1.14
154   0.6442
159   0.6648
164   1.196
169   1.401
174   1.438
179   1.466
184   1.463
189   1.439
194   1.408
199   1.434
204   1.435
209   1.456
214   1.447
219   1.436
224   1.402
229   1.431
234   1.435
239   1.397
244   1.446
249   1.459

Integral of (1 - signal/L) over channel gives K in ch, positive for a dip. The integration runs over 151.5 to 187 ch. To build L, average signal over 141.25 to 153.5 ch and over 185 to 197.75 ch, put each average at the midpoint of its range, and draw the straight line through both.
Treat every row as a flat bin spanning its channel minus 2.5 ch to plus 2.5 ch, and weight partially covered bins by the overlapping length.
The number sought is 3.2 ch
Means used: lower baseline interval 1.15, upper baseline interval 1.43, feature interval 1.19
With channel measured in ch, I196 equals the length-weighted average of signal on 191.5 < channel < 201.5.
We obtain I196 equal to 1.42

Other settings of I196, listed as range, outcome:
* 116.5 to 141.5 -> 1.36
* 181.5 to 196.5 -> 1.44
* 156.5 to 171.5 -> 1.09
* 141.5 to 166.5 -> 0.998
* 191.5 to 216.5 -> 1.44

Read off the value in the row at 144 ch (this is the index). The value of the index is 1.347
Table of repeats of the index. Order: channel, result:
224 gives 1.402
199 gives 1.434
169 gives 1.401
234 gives 1.435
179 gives 1.466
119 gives 1.319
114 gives 1.311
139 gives 1.348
